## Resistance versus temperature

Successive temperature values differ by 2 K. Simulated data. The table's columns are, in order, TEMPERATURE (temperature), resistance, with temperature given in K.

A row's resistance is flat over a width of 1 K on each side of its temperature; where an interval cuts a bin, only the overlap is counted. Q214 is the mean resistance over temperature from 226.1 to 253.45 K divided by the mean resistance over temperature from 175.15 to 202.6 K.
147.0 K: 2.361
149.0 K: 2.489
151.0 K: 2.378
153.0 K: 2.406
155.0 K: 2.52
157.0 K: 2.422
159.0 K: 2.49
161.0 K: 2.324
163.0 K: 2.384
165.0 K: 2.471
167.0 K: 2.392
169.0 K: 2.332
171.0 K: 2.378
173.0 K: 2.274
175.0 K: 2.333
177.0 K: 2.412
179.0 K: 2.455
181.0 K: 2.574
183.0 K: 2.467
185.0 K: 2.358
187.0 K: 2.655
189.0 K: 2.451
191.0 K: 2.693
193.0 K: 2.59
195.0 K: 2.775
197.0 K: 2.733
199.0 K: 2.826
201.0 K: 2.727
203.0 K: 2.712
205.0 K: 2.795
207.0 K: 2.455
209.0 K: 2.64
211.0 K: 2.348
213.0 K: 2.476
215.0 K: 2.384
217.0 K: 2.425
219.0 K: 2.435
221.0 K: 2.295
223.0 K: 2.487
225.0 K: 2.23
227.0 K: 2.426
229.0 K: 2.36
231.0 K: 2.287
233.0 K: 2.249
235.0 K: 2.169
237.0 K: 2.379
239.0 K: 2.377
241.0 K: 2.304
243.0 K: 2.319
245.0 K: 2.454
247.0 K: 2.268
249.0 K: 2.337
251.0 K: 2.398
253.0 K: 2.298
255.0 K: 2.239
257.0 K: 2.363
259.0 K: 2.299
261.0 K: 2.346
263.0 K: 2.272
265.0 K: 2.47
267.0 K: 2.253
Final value 0.90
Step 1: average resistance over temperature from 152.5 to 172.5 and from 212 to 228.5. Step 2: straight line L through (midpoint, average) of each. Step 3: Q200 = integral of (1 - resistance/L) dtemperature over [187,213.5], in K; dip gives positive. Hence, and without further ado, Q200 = -2.6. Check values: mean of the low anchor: 2.41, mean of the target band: 2.64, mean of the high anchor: 2.39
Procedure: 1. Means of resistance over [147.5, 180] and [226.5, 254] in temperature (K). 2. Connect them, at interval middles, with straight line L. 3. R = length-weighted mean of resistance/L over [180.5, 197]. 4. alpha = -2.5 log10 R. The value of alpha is -0.09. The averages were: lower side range 2.4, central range 2.58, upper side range 2.33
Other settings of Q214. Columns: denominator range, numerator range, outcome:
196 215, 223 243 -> 0.88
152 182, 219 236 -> 0.96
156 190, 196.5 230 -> 1.04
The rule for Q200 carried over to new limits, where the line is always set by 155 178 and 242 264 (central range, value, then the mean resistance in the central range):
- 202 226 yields -1.2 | 2.47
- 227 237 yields 0.2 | 2.29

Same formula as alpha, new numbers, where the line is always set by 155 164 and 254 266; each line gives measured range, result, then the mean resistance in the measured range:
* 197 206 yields -0.16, 2.76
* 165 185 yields 0.00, 2.4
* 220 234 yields 0.01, 2.33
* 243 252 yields -0.01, 2.36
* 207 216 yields -0.04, 2.46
